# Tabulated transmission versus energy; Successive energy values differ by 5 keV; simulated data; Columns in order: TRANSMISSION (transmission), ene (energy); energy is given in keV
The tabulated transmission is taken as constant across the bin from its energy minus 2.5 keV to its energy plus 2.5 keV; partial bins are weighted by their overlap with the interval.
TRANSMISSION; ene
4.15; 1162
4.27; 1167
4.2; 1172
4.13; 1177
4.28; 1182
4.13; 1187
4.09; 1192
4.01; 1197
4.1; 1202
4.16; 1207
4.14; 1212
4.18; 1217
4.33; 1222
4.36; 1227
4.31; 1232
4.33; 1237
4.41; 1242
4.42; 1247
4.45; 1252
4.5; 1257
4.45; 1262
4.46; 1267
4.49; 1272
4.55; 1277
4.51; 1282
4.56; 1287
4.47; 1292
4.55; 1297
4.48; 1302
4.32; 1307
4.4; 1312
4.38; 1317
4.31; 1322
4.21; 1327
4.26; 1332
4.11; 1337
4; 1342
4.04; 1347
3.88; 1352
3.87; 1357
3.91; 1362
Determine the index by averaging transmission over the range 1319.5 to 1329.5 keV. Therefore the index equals 4.26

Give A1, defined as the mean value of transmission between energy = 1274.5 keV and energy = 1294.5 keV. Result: 4.52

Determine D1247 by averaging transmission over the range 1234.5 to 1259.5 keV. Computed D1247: 4.42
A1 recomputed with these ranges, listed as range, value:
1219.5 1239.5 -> 4.33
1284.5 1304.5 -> 4.51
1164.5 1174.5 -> 4.23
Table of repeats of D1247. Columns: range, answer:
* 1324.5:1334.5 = 4.23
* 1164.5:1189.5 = 4.2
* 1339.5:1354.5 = 3.97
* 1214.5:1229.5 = 4.29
